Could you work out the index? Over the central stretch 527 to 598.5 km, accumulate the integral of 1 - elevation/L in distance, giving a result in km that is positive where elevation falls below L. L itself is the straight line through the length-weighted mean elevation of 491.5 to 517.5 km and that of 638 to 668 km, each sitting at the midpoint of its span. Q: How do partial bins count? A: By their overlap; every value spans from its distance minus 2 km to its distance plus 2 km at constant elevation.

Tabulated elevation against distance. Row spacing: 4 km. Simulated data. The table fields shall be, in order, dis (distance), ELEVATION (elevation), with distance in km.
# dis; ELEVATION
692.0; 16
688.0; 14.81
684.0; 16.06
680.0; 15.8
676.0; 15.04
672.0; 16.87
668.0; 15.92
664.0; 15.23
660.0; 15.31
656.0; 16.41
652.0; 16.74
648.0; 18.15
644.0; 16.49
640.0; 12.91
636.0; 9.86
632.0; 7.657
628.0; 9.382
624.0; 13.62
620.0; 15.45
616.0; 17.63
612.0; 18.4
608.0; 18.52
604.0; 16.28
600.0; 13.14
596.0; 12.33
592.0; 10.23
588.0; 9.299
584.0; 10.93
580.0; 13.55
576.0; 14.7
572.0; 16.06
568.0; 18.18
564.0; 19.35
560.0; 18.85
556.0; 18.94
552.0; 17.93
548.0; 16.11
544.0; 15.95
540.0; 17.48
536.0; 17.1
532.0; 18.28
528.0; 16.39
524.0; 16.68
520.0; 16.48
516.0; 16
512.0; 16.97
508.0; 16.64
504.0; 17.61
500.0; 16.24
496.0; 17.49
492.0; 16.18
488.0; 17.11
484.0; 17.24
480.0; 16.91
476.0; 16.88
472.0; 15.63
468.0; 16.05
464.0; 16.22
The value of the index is 3.6 km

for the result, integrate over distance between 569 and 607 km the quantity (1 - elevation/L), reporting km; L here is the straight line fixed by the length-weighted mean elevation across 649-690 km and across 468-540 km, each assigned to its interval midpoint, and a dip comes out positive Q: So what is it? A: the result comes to 7.2 km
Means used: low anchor 16.8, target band 13.2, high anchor 15.9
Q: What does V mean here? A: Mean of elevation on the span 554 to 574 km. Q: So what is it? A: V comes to 18.3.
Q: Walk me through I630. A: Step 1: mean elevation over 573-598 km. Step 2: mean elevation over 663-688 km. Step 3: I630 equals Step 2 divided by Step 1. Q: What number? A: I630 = 1.3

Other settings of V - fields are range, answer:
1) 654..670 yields 15.7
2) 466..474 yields 15.8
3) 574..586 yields 13.1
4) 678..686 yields 15.9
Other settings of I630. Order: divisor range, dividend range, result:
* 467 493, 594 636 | 0.84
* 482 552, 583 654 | 0.82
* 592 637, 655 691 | 1.14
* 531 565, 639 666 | 0.90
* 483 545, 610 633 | 0.83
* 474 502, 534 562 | 1.04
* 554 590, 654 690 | 1.01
